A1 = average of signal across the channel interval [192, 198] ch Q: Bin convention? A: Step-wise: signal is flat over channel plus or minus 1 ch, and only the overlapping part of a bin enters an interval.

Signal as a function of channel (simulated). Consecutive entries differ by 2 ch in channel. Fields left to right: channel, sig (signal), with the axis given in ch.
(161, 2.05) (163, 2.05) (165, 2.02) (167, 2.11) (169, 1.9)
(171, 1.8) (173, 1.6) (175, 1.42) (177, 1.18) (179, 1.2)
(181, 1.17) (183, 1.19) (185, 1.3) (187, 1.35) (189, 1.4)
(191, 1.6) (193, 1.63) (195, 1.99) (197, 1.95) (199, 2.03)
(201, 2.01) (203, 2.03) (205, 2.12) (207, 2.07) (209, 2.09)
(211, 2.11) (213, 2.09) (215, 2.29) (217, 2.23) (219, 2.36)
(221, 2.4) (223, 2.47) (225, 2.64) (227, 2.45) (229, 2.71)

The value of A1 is 1.86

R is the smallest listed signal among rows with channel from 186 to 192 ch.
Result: 1.35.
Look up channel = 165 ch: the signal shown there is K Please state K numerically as 2.02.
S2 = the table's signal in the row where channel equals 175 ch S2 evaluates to 1.42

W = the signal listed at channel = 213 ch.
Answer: 2.09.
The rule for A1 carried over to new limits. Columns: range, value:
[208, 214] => 2.1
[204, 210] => 2.09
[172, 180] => 1.35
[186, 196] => 1.59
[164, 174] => 1.89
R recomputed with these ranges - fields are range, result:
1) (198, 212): 2.01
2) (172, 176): 1.42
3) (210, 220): 2.09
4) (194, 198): 1.95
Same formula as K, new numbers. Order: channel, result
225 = 2.64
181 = 1.17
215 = 2.29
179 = 1.2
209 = 2.09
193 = 1.63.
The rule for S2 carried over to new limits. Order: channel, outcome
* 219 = 2.36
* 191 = 1.6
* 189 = 1.4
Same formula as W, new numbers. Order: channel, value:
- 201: 2.01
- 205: 2.12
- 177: 1.18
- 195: 1.99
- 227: 2.45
